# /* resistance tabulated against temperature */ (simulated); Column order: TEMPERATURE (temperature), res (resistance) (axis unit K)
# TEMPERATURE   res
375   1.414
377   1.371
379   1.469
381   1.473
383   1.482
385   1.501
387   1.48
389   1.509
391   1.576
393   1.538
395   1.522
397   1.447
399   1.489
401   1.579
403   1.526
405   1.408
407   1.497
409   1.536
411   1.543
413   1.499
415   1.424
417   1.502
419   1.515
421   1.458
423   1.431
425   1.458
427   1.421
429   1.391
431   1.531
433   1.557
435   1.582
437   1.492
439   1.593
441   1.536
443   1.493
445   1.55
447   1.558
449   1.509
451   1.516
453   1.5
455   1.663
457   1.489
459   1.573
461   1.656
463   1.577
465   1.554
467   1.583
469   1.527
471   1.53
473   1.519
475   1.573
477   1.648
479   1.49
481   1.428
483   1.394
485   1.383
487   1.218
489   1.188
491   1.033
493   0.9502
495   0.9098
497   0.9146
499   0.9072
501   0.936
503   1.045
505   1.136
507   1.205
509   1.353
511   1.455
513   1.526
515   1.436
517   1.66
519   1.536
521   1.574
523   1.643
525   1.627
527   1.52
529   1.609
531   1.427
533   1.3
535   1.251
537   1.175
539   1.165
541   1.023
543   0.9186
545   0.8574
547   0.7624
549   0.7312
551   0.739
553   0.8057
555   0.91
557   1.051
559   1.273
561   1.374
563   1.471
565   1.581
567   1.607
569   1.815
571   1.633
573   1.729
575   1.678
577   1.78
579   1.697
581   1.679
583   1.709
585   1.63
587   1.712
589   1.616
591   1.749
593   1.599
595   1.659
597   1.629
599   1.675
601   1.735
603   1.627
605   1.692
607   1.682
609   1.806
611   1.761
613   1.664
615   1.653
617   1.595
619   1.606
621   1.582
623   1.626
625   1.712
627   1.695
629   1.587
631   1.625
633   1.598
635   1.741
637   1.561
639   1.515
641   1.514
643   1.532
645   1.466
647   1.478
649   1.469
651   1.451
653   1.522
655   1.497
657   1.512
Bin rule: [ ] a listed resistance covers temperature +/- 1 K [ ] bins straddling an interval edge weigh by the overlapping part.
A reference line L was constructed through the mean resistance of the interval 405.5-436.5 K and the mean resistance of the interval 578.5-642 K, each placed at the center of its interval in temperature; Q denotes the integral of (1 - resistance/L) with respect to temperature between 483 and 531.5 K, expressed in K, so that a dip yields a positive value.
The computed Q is 8.2 K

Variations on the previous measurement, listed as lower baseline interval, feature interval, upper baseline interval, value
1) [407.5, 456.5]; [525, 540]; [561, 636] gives 2.2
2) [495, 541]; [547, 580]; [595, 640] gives 2.9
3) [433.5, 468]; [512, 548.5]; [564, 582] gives 7.0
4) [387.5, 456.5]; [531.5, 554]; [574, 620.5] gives 8.9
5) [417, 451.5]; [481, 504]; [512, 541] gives 5.8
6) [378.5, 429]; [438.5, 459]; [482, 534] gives -1.9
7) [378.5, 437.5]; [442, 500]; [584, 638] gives 5.1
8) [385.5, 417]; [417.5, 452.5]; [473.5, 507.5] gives -2.9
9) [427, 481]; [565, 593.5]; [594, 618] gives -0.5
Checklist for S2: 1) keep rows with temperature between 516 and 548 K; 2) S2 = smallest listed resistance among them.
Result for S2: 0.7624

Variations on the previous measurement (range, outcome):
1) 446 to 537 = 0.9072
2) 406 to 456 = 1.391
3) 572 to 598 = 1.599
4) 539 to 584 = 0.7312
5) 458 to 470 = 1.527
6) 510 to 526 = 1.436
